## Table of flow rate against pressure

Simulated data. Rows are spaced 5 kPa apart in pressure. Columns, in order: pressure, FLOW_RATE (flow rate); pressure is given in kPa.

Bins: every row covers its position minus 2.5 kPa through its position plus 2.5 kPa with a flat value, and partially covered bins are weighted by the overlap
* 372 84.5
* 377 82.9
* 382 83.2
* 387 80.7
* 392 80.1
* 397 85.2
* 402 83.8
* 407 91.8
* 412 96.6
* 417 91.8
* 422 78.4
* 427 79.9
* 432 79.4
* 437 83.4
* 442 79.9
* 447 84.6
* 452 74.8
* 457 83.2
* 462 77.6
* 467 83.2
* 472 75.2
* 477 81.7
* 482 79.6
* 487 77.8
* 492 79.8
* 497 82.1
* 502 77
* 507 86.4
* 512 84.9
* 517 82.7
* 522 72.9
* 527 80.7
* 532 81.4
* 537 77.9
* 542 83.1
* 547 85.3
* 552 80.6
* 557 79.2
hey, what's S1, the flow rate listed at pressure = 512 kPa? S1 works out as 84.9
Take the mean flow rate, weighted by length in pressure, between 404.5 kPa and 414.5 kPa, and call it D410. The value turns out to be 94.2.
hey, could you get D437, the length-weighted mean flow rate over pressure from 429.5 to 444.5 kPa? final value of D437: 80.9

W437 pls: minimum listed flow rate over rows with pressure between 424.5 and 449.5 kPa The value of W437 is 79.4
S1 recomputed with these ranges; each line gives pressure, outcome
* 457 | 83.2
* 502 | 77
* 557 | 79.2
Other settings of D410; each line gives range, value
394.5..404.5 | 84.5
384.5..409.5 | 84.3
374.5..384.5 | 83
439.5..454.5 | 79.8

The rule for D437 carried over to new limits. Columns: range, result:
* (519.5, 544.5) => 79.2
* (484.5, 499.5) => 79.9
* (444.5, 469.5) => 80.7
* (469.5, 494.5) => 78.8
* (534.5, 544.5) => 80.5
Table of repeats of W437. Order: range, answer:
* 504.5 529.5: 72.9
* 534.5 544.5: 77.9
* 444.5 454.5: 74.8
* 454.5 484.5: 75.2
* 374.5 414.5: 80.1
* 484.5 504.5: 77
